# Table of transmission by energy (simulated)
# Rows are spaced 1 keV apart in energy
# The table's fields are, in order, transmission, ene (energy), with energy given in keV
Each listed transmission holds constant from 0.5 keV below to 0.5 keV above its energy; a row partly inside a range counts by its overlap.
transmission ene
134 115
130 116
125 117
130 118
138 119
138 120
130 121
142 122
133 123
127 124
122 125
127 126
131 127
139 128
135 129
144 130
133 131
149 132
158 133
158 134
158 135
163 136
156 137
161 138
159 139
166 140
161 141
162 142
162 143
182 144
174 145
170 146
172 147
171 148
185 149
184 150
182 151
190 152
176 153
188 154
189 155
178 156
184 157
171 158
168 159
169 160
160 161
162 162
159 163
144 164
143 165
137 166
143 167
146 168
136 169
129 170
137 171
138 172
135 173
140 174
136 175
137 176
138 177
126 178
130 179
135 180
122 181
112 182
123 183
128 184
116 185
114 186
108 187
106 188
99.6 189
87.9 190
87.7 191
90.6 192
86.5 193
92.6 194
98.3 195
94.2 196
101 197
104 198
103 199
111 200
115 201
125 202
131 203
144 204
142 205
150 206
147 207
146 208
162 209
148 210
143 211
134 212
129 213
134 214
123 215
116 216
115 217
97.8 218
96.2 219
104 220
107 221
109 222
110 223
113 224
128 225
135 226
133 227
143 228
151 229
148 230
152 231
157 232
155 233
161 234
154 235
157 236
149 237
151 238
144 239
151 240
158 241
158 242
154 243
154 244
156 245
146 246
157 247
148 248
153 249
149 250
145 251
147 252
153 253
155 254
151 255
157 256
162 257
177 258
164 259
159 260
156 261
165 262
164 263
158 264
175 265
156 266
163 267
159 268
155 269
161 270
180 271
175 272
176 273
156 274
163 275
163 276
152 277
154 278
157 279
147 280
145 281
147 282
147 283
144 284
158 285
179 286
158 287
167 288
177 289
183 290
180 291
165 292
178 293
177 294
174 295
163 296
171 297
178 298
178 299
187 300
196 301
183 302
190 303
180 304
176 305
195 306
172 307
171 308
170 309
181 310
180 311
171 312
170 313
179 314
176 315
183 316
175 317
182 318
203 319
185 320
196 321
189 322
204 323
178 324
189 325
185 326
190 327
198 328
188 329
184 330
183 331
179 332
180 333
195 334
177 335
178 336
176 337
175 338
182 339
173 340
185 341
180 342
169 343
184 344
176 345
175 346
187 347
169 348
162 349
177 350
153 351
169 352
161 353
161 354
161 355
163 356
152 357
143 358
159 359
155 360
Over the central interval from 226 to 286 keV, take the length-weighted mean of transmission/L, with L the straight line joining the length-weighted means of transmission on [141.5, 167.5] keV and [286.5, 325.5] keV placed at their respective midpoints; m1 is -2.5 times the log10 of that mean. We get 0.14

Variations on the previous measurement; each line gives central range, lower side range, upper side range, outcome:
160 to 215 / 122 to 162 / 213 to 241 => 0.15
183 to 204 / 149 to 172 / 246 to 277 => 0.45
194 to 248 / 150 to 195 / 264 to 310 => 0.13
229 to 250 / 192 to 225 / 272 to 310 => -0.11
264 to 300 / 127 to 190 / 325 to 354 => 0.03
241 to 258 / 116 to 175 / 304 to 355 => 0.10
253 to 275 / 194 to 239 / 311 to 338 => -0.06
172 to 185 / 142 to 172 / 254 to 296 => 0.26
